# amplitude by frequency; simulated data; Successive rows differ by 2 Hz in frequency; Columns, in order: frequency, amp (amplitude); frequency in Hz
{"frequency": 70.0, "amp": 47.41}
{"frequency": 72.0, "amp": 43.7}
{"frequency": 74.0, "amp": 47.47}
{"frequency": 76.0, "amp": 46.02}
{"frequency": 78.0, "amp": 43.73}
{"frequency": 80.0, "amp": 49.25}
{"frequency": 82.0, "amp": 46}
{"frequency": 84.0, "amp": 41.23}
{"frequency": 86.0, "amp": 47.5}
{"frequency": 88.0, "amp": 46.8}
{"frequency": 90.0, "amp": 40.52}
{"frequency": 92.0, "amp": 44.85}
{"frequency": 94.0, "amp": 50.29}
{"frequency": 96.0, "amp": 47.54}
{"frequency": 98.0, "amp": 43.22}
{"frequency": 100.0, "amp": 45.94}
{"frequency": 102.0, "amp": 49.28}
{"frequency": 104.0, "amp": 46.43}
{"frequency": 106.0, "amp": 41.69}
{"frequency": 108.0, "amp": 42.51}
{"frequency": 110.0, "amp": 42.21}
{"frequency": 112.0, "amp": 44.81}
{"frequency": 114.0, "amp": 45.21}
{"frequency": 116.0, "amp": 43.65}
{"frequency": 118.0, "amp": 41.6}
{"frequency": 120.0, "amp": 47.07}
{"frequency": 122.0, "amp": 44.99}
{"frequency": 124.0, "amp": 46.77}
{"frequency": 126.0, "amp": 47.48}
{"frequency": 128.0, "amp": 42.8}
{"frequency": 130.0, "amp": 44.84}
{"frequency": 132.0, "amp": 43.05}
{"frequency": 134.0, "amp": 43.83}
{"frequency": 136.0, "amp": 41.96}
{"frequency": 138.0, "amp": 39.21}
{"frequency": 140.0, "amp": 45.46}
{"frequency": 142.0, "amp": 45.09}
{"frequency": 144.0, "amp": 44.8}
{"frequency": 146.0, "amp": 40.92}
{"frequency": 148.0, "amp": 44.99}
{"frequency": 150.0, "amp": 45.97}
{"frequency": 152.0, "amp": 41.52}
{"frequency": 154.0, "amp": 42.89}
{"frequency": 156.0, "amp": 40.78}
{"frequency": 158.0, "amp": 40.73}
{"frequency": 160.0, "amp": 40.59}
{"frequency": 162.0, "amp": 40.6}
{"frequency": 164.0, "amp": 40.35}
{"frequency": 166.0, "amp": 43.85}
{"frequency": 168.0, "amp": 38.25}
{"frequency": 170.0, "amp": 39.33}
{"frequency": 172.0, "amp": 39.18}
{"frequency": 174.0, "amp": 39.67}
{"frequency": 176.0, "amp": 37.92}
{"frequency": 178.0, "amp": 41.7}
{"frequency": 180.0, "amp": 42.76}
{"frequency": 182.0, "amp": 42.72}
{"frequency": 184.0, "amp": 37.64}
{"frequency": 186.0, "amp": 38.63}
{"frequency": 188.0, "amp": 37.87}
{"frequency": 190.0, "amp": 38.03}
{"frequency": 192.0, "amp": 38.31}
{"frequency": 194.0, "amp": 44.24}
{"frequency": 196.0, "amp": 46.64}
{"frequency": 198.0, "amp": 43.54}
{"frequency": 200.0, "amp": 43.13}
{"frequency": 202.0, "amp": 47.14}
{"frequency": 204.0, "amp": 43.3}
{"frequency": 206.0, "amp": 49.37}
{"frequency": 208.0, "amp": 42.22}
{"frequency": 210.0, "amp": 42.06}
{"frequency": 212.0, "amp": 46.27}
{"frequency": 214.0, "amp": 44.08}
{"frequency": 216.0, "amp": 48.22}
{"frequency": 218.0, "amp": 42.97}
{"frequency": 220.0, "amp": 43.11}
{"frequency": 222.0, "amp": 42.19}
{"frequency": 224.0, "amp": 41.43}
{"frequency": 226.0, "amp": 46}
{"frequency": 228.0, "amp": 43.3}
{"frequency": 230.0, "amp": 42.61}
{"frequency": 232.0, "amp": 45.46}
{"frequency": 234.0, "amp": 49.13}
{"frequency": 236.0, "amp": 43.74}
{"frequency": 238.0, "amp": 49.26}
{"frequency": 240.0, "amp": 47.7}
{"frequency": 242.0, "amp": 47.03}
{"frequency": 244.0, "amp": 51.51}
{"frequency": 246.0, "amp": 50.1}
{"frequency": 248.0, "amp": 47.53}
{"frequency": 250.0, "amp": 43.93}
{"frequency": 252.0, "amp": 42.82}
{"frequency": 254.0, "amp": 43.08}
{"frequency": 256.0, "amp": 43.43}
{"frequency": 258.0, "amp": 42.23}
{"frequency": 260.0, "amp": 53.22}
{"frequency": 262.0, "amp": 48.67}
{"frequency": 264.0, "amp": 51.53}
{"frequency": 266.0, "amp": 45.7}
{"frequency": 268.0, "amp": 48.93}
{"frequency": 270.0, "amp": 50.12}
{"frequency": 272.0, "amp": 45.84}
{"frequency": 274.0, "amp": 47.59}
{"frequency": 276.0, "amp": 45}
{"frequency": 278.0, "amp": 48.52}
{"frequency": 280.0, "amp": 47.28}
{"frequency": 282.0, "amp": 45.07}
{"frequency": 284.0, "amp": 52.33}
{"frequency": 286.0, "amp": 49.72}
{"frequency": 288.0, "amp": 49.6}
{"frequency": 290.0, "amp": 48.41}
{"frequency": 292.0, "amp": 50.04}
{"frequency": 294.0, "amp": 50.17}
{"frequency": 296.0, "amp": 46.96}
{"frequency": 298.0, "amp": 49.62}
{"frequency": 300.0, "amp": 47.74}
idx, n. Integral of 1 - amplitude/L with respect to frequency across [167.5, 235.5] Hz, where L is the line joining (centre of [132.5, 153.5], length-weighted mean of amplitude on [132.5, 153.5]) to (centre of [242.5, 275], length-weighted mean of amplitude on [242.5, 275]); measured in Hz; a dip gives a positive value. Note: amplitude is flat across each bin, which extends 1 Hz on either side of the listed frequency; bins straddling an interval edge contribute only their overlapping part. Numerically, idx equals 4.1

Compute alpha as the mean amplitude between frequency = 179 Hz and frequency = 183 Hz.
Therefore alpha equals 42.7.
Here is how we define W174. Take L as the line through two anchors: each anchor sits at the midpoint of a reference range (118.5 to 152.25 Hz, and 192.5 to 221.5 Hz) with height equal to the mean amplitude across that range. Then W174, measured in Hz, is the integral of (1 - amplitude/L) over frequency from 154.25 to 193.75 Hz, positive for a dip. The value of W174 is 3.8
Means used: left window 44.2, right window 44.6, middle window 40.1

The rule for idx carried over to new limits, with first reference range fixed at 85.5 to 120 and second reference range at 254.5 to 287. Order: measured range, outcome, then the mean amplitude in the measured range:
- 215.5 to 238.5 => 1.2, 44.6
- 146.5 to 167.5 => 1.7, 42.1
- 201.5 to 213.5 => 0.5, 44.9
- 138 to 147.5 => 0.4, 43.6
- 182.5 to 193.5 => 1.8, 38.6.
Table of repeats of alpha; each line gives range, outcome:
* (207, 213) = 43.5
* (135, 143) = 42.9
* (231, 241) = 47.1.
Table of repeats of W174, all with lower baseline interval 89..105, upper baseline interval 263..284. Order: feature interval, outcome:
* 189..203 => 1.19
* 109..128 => 0.60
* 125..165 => 3.09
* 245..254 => 0.34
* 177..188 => 1.51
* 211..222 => 0.59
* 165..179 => 2.03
